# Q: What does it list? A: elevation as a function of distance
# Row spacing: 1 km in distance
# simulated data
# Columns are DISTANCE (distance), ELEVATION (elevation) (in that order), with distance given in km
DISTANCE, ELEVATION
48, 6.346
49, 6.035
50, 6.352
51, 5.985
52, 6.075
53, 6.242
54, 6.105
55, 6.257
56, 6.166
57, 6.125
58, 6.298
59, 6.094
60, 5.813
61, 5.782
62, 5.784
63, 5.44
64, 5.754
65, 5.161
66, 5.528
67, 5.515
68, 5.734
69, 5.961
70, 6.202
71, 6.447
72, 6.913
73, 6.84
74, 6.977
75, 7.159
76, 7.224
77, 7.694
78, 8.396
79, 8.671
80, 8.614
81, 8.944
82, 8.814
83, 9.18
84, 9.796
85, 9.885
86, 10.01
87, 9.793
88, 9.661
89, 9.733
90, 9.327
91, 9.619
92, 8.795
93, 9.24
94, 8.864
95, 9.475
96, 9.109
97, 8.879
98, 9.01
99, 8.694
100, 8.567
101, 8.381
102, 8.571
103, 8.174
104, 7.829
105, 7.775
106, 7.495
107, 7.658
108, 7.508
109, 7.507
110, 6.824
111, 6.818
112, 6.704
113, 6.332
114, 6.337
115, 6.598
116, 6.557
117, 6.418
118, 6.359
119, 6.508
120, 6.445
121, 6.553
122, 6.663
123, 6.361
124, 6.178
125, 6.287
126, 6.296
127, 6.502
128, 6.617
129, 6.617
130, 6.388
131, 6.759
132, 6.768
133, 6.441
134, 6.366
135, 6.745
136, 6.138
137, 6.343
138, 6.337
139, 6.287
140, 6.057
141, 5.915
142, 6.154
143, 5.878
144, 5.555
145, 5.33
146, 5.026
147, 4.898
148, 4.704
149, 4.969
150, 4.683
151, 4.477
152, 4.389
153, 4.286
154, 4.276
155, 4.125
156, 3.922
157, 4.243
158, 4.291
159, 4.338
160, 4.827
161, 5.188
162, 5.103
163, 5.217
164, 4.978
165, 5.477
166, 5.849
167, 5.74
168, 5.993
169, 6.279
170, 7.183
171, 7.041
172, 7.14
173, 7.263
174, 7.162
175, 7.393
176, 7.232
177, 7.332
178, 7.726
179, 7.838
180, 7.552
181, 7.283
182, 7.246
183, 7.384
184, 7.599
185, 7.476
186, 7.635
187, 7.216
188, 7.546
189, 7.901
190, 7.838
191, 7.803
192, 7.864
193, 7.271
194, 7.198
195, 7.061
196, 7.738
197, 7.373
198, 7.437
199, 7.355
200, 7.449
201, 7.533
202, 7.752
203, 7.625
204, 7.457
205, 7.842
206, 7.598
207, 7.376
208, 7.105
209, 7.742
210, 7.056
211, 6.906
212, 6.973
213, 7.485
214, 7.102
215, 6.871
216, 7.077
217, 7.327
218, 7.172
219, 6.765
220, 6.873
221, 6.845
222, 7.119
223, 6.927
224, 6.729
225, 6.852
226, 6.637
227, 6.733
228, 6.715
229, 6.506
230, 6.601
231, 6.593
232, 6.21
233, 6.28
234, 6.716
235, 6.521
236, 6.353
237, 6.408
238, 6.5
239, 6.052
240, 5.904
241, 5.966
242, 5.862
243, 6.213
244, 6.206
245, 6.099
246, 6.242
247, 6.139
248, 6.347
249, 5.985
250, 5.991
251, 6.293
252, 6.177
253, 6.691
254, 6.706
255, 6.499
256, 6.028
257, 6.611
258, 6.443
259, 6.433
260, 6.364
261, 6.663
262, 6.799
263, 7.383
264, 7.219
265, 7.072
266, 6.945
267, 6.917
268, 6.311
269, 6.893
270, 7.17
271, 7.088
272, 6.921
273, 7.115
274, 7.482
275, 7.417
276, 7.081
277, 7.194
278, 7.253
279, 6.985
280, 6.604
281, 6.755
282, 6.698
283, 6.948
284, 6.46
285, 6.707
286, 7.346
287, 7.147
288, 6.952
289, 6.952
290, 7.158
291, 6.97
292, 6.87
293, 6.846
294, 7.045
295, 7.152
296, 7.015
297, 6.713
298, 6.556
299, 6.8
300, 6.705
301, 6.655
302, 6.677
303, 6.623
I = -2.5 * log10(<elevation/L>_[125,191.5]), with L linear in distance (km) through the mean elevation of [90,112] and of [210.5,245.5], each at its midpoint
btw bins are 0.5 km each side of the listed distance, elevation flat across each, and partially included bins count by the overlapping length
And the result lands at 0.22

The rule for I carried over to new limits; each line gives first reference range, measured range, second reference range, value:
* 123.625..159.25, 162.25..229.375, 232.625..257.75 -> -0.19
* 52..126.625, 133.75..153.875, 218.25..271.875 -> 0.28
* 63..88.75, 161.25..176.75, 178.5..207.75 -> 0.19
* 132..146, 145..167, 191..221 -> 0.32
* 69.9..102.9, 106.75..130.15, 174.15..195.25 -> 0.24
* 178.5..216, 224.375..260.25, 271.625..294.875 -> 0.14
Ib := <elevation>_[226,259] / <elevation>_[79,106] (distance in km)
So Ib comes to 0.7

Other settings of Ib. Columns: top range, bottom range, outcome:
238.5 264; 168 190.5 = 0.86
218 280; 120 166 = 1.19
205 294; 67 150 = 0.93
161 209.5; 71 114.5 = 0.86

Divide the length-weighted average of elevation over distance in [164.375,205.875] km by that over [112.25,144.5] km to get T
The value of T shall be 1.1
